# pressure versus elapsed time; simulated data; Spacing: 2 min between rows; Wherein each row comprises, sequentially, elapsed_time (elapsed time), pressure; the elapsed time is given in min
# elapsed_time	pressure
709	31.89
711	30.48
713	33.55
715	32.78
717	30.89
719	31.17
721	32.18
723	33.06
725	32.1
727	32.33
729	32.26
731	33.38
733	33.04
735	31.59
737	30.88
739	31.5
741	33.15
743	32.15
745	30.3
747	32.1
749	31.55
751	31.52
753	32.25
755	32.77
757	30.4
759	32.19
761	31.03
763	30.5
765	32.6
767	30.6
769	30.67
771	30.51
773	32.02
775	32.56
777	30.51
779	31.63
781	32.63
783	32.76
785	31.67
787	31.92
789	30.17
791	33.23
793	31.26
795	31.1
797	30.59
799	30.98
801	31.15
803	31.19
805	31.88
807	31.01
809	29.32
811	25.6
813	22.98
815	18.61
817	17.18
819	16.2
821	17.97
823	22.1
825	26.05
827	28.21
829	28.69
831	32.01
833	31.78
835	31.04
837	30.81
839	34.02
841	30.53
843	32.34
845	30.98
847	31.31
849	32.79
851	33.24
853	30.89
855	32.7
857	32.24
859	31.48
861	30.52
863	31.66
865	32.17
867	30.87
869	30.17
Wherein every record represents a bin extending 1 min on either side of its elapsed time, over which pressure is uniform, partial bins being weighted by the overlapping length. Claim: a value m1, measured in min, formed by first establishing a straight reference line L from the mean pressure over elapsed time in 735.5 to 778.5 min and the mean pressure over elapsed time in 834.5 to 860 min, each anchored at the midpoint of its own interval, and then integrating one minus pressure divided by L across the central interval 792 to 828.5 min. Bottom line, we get 6.2 min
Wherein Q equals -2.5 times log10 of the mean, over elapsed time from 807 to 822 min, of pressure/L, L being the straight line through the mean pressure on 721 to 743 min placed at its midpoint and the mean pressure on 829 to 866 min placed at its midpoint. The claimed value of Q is 0.41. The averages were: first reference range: 32.3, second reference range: 31.7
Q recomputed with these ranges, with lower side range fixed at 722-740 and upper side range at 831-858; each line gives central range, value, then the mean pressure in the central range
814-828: 0.46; 20.9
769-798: 0.02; 31.6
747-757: 0.01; 31.9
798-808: 0.03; 31.2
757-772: 0.04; 31.1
